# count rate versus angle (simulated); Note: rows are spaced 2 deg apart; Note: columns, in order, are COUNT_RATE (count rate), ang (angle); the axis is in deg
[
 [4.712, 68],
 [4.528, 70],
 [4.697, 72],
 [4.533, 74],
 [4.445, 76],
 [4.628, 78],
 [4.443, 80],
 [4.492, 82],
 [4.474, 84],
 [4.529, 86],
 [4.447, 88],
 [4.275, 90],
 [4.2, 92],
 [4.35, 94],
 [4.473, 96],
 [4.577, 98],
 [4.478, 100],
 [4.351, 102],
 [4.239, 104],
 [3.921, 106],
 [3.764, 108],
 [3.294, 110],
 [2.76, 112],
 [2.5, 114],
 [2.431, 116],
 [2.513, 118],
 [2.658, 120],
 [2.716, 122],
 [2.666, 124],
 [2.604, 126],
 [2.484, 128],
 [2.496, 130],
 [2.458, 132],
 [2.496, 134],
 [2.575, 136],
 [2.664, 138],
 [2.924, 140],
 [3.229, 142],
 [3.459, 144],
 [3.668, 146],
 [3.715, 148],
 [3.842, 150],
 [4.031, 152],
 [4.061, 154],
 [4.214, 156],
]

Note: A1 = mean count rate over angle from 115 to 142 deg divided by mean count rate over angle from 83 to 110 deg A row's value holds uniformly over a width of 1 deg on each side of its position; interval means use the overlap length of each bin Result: 0.6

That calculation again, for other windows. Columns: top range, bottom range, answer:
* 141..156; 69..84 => 0.83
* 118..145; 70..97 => 0.61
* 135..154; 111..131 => 1.31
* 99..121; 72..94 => 0.75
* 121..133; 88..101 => 0.58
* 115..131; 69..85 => 0.57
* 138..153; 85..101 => 0.79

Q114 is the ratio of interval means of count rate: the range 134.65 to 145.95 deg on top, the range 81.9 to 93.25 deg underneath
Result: 0.69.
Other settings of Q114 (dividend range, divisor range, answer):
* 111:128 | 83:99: 0.59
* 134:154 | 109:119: 1.24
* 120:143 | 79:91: 0.60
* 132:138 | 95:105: 0.58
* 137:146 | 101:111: 0.80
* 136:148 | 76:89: 0.71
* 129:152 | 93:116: 0.81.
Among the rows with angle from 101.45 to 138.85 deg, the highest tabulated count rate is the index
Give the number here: 4.351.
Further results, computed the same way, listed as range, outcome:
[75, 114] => 4.628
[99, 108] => 4.478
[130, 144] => 3.459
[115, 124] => 2.716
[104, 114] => 4.239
